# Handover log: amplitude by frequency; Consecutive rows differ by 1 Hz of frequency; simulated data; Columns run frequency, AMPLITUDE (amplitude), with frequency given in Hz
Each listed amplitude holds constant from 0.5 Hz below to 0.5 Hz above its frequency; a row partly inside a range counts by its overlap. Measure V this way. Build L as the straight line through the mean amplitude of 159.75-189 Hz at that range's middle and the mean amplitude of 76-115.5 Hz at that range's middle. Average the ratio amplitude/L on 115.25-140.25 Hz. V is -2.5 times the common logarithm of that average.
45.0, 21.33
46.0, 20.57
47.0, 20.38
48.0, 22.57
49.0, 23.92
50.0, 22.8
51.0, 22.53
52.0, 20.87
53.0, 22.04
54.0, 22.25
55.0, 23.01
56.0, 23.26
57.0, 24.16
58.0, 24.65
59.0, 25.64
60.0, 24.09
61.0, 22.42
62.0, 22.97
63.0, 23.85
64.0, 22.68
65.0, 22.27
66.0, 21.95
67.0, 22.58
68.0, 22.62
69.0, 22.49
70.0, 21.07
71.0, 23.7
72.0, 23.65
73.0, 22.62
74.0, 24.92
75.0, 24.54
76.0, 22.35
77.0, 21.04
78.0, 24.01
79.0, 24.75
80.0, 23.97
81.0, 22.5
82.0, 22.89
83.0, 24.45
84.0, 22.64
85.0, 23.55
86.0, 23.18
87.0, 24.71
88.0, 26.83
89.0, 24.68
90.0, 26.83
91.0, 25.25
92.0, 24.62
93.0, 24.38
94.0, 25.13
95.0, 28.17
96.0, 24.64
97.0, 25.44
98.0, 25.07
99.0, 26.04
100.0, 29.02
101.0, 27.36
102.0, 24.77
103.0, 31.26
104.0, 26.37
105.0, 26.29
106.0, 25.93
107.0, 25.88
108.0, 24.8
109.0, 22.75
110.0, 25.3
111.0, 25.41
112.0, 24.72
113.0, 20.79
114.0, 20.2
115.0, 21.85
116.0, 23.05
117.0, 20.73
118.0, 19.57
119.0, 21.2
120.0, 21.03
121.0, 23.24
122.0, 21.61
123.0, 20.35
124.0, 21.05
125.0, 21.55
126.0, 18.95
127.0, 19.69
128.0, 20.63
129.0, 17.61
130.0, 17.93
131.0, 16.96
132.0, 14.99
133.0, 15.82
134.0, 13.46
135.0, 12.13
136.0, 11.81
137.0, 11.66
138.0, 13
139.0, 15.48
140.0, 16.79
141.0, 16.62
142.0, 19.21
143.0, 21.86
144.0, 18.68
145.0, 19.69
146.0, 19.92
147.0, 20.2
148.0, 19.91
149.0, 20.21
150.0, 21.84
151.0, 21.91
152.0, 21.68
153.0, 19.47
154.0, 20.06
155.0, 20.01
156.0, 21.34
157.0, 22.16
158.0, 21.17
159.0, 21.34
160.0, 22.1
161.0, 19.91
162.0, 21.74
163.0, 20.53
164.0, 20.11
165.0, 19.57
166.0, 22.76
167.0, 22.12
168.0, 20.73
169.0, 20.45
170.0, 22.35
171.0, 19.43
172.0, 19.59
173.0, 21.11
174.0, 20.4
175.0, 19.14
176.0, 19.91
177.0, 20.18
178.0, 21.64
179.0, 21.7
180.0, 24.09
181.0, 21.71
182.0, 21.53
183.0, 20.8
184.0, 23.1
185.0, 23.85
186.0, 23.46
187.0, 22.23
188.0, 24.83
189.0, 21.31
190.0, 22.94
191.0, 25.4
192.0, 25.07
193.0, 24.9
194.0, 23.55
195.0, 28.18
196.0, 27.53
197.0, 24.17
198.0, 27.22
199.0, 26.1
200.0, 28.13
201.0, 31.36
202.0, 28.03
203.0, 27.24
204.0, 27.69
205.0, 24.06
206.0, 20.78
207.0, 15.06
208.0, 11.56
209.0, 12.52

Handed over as 0.28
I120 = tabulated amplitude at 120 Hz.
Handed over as 21.03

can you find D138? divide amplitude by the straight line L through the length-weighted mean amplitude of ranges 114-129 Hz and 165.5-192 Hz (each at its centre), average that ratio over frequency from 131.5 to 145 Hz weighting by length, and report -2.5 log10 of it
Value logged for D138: 0.33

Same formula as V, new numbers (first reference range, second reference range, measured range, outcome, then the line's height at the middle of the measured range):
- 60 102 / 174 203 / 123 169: 0.25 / 24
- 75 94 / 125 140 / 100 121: -0.22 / 19.7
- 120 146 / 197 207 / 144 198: 0.02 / 22.3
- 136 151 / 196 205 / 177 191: 0.10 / 24.6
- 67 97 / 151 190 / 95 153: 0.09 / 22.7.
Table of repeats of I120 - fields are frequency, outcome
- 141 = 16.62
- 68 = 22.62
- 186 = 23.46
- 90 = 26.83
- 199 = 26.1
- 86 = 23.18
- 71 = 23.7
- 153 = 19.47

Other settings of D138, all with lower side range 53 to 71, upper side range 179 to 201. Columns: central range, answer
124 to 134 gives 0.293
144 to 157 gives 0.169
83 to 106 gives -0.103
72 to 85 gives -0.009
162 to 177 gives 0.173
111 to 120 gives 0.091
